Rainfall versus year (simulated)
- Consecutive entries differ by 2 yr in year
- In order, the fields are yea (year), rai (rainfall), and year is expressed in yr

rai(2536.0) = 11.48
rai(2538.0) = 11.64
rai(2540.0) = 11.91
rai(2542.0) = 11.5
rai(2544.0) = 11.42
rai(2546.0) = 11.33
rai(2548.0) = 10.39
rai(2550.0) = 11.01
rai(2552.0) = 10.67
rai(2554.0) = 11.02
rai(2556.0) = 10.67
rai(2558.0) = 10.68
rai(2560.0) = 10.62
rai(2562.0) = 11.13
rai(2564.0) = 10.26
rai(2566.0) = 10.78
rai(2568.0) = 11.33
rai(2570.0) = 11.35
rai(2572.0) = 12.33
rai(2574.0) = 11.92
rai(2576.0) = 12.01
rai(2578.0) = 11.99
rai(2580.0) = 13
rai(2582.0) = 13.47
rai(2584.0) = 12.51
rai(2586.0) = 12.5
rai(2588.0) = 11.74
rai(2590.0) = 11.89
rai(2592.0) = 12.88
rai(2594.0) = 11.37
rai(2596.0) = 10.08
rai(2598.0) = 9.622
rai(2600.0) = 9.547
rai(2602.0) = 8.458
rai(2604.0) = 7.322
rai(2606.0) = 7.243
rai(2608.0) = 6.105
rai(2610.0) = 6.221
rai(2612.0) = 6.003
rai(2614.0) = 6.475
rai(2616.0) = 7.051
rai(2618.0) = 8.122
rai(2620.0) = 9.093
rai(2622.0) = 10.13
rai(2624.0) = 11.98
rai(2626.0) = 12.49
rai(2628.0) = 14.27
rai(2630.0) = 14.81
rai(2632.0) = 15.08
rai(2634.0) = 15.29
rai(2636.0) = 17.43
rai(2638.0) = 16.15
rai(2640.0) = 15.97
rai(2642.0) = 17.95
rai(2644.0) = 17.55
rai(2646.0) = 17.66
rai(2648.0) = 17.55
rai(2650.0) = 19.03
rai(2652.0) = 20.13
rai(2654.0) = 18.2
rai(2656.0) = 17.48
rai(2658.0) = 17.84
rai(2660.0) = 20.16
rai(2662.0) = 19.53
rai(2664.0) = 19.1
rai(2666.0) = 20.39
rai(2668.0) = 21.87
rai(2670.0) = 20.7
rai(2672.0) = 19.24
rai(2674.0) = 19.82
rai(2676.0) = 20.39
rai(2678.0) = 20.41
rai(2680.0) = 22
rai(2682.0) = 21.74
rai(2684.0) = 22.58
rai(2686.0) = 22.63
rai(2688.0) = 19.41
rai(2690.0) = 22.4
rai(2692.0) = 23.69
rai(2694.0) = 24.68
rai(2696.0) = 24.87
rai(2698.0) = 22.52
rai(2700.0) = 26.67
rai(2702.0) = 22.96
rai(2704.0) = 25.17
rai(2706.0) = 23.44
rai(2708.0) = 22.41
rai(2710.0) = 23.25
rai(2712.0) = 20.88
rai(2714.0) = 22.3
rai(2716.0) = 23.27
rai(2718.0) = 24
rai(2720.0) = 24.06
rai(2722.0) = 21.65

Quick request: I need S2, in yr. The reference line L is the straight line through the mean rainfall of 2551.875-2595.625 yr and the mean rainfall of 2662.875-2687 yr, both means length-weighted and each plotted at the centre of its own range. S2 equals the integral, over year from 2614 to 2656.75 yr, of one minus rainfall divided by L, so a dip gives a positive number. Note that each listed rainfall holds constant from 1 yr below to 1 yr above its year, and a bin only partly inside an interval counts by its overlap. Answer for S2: 6.79 yr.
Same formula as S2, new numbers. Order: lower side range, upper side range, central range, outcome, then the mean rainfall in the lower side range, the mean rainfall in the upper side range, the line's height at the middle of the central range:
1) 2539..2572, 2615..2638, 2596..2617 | 7.90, 11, 12.5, 12.1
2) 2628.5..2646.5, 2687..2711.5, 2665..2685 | -0.28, 16.3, 23.4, 20.6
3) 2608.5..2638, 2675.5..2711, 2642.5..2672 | -4.02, 11.1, 22.9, 16.8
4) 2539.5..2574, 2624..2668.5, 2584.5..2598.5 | 2.03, 11.1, 17.4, 13.5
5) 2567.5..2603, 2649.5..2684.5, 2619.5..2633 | 2.70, 11.6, 20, 15.8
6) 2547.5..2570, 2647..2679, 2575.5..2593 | 0.63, 10.8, 19.5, 12.9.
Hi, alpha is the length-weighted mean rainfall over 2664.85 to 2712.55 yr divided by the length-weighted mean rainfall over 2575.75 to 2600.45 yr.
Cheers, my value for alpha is 1.9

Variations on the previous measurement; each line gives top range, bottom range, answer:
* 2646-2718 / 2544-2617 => 2.06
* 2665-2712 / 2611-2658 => 1.56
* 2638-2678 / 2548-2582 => 1.67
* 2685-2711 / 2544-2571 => 2.15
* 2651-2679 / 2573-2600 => 1.66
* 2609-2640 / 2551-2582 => 1.01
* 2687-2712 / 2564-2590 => 1.95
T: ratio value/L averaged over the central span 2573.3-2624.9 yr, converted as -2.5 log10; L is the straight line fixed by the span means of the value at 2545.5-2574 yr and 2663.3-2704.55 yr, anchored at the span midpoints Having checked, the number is 0.384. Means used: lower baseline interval 11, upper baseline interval 22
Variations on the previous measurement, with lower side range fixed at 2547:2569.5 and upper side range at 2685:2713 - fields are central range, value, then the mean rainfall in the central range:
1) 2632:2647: 0.077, 16.7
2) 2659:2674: 0.012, 20.1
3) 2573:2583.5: 0.007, 12.5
